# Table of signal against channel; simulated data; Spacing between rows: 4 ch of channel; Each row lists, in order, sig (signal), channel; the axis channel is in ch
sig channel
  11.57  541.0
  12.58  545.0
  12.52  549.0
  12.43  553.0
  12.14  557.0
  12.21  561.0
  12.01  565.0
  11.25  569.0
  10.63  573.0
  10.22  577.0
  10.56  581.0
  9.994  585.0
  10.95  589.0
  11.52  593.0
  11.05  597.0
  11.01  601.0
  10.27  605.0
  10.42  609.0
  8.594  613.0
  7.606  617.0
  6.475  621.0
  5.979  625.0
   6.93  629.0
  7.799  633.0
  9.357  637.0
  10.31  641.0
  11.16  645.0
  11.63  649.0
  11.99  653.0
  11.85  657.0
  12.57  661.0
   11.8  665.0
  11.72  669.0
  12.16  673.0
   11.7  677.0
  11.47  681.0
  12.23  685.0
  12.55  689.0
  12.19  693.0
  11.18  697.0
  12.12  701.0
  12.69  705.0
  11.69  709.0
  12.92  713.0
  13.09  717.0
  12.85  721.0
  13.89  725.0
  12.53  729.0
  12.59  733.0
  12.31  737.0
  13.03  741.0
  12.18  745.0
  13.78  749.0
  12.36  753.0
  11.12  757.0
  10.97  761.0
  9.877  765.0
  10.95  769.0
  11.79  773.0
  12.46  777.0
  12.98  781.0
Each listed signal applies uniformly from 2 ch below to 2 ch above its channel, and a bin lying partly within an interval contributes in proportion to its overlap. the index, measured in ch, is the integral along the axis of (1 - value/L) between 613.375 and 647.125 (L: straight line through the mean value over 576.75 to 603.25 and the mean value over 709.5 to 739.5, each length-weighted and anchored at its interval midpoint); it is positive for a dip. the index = 9.4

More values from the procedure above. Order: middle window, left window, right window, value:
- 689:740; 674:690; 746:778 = -2.9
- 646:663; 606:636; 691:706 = -4.1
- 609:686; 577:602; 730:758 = 8.9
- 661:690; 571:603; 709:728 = 0.7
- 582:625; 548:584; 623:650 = 2.3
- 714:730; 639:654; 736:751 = -0.8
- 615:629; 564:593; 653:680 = 5.7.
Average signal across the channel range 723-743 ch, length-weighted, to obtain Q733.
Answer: 12.9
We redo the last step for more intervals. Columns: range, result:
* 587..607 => 11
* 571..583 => 10.5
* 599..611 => 10.6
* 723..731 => 13.2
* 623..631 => 6.45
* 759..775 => 10.9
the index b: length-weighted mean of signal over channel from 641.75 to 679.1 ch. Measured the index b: 11.8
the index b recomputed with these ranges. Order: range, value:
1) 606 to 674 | 9.88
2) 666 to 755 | 12.4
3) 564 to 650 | 9.76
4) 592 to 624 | 9.44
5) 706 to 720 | 12.6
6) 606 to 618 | 9.1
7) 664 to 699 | 11.9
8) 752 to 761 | 11.5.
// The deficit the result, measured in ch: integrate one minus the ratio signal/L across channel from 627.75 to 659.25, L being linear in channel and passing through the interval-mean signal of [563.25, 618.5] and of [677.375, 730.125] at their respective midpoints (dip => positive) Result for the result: 3.2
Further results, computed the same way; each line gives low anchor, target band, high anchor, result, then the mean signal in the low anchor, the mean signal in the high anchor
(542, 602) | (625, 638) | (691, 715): 4.6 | 11.4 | 12.1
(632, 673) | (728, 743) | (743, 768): -1.3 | 11.2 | 11.7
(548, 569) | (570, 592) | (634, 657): 2.3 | 12.2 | 10.8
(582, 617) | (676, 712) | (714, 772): -1.3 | 10.3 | 12.3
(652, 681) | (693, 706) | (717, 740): 0.5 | 11.9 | 12.9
